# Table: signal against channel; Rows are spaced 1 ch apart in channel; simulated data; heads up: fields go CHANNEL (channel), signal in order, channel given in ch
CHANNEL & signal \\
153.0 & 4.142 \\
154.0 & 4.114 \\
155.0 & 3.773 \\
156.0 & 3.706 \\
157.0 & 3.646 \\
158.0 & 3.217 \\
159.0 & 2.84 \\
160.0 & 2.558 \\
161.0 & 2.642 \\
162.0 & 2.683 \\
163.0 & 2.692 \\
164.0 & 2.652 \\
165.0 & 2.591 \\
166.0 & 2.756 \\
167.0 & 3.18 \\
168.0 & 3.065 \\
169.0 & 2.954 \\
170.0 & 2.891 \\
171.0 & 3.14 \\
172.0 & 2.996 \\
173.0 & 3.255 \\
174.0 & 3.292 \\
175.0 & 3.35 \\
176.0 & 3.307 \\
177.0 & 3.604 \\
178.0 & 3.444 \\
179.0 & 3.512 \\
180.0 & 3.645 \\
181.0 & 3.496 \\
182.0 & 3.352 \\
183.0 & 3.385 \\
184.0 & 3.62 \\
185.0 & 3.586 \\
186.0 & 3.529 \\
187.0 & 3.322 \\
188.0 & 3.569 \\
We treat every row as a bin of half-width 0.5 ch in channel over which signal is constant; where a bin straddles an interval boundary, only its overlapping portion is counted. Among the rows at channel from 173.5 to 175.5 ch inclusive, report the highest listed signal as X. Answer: 3.35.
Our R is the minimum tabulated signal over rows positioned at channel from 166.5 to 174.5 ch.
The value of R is 2.891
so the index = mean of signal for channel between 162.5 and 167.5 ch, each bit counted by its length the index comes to 2.77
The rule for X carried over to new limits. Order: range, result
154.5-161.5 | 3.773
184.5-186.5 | 3.586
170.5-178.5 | 3.604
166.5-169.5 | 3.18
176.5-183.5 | 3.645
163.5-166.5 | 2.756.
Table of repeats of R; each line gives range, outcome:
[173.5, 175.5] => 3.292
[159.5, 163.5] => 2.558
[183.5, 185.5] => 3.586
